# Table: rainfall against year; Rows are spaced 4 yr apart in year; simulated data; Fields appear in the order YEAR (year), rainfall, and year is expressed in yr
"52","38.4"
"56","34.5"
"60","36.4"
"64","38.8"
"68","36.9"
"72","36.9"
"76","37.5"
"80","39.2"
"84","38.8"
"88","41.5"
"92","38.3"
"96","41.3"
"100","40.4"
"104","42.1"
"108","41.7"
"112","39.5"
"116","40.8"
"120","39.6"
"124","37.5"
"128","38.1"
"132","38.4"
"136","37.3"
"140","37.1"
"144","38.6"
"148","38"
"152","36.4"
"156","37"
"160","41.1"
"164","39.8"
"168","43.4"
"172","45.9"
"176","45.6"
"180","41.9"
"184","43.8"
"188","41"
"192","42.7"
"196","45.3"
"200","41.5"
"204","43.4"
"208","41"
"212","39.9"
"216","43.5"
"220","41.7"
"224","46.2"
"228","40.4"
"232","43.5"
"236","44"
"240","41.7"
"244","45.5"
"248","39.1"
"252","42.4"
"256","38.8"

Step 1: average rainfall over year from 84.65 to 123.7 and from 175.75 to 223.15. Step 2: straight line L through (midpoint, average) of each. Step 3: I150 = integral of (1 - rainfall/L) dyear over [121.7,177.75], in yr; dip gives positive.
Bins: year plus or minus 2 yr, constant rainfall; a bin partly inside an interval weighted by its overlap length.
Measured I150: 2.6 yr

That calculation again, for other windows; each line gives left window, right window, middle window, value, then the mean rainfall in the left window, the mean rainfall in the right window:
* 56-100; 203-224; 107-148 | 1.11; 38.5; 42.2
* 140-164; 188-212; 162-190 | -1.91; 38.3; 42.4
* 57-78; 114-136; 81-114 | -2.11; 37.2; 38.7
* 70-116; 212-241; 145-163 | 1.28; 39.8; 42.8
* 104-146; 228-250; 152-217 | -1.97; 39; 42.5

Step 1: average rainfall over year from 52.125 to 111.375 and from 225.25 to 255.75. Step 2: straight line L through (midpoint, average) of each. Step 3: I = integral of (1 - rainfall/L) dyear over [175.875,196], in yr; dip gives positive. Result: -0.9 yr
